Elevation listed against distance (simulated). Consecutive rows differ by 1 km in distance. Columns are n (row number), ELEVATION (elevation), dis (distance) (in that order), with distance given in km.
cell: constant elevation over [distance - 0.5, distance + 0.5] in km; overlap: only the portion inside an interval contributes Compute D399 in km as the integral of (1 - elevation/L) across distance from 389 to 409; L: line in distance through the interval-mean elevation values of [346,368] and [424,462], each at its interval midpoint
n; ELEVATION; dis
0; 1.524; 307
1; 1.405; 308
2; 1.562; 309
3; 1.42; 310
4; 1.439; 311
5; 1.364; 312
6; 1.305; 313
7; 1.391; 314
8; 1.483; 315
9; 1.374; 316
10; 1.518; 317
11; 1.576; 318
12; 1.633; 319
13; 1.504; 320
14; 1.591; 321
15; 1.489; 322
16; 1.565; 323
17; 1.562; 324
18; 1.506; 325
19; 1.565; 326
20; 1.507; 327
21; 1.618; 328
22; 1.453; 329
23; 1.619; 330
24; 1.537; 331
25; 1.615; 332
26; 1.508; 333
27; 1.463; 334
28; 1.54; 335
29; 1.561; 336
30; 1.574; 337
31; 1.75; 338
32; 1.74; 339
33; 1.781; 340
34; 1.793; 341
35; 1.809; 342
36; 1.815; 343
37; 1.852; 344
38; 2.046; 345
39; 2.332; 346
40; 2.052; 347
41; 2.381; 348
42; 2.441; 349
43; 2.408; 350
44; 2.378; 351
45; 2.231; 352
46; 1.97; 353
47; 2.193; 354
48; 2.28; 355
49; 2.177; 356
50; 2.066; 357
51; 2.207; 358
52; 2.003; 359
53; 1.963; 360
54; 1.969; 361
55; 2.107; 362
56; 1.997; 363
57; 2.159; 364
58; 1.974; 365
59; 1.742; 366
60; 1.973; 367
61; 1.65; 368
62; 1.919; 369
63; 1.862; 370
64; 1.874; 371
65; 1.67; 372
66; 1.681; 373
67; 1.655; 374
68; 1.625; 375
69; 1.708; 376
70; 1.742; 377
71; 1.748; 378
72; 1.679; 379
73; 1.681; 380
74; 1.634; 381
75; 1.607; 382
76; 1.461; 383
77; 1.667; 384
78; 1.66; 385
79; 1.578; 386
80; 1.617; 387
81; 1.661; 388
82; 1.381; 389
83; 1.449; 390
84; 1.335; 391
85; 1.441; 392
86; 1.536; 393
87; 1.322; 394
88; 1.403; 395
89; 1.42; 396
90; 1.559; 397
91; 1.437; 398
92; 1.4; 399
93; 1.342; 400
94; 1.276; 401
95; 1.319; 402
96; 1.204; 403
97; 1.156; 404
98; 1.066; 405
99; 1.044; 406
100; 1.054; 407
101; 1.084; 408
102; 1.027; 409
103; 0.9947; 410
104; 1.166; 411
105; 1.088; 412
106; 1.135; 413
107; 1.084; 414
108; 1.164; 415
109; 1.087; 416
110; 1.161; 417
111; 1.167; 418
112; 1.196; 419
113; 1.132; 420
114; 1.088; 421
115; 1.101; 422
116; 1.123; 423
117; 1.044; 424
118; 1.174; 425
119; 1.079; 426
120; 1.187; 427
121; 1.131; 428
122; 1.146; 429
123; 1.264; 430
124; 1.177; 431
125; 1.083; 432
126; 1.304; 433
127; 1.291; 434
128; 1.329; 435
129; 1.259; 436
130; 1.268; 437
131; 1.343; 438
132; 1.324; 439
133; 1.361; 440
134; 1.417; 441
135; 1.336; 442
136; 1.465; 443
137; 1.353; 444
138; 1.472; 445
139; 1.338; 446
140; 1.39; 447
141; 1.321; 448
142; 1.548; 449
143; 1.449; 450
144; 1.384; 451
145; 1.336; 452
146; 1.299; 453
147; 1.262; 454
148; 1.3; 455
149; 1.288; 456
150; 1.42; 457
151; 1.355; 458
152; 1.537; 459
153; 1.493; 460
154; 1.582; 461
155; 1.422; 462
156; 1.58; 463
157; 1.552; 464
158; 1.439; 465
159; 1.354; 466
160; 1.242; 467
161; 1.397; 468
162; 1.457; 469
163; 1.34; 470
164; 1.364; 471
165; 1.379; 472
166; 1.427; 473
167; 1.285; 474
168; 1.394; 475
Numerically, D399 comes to 5.0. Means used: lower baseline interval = 2.12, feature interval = 1.3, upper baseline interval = 1.32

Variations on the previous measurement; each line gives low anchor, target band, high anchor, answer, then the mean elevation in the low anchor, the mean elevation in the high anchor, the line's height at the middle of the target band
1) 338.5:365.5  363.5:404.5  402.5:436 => 1.13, 2.08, 1.14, 1.63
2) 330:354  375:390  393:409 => -1.59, 1.9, 1.27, 1.47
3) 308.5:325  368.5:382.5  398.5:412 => -4.95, 1.49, 1.16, 1.27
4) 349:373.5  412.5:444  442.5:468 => 7.36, 2.03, 1.41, 1.59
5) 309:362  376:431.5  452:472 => 9.36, 1.77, 1.4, 1.57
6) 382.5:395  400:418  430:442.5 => 3.59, 1.5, 1.29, 1.41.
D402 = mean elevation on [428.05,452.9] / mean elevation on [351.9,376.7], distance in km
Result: 0.68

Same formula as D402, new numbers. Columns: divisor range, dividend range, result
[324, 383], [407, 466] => 0.69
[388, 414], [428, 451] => 1.04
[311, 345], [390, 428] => 0.76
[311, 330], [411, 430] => 0.75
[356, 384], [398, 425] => 0.63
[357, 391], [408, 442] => 0.67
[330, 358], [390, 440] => 0.63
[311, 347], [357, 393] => 1.08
